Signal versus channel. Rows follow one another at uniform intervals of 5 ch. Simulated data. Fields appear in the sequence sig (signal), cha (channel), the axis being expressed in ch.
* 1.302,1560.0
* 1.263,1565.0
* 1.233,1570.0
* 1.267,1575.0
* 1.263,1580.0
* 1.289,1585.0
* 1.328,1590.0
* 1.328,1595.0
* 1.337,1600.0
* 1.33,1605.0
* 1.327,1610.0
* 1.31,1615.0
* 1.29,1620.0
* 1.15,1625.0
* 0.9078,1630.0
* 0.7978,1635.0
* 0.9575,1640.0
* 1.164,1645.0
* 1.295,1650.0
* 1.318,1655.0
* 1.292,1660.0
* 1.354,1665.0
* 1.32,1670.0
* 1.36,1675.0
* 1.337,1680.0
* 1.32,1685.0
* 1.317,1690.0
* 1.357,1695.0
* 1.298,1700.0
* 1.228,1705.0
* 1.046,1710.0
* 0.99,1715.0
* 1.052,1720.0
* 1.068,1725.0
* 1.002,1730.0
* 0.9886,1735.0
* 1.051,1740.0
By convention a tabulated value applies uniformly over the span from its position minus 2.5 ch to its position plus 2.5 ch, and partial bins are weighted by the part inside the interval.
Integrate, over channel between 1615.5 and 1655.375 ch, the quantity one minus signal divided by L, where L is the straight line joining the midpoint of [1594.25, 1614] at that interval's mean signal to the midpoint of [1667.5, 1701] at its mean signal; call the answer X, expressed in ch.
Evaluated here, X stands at 6.6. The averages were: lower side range 1.33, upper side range 1.33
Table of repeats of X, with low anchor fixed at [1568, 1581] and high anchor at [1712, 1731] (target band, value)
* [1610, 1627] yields -1.1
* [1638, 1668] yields -2.7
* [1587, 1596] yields -0.7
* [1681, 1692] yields -2.4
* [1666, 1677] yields -2.3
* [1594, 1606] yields -1.2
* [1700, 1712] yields -1.4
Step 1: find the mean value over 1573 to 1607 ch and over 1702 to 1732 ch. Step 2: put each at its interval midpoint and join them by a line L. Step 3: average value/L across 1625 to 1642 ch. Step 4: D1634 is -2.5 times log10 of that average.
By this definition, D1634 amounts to 0.31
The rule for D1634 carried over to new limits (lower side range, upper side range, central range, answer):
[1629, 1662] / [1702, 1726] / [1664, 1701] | -0.214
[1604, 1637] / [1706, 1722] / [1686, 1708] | -0.210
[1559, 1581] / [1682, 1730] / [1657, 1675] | -0.107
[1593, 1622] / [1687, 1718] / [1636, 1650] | 0.187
